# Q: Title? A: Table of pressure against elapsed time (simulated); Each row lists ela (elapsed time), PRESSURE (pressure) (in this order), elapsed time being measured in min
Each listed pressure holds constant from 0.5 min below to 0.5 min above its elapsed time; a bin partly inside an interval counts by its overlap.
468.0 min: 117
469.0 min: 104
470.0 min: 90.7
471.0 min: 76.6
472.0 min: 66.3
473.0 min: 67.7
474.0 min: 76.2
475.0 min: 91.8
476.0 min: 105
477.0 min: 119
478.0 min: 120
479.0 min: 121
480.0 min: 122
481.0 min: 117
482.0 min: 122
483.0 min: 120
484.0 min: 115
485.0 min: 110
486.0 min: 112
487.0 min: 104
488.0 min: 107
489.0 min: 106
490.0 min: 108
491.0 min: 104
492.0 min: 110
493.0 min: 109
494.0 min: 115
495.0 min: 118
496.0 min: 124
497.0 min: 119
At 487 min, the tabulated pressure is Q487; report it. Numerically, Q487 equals 104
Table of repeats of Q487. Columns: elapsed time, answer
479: 121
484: 115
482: 122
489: 106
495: 118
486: 112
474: 76.2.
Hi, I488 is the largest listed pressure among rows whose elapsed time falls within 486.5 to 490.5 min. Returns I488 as 108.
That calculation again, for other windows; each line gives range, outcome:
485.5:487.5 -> 112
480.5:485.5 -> 122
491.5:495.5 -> 118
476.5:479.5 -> 121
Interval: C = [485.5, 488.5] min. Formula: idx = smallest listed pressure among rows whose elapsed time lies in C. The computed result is 104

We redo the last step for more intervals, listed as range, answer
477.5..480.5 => 120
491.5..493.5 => 109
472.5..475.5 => 67.7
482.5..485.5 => 110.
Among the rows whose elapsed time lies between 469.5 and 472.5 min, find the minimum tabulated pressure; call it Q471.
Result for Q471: 66.3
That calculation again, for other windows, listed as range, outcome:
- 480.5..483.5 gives 117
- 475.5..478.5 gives 105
